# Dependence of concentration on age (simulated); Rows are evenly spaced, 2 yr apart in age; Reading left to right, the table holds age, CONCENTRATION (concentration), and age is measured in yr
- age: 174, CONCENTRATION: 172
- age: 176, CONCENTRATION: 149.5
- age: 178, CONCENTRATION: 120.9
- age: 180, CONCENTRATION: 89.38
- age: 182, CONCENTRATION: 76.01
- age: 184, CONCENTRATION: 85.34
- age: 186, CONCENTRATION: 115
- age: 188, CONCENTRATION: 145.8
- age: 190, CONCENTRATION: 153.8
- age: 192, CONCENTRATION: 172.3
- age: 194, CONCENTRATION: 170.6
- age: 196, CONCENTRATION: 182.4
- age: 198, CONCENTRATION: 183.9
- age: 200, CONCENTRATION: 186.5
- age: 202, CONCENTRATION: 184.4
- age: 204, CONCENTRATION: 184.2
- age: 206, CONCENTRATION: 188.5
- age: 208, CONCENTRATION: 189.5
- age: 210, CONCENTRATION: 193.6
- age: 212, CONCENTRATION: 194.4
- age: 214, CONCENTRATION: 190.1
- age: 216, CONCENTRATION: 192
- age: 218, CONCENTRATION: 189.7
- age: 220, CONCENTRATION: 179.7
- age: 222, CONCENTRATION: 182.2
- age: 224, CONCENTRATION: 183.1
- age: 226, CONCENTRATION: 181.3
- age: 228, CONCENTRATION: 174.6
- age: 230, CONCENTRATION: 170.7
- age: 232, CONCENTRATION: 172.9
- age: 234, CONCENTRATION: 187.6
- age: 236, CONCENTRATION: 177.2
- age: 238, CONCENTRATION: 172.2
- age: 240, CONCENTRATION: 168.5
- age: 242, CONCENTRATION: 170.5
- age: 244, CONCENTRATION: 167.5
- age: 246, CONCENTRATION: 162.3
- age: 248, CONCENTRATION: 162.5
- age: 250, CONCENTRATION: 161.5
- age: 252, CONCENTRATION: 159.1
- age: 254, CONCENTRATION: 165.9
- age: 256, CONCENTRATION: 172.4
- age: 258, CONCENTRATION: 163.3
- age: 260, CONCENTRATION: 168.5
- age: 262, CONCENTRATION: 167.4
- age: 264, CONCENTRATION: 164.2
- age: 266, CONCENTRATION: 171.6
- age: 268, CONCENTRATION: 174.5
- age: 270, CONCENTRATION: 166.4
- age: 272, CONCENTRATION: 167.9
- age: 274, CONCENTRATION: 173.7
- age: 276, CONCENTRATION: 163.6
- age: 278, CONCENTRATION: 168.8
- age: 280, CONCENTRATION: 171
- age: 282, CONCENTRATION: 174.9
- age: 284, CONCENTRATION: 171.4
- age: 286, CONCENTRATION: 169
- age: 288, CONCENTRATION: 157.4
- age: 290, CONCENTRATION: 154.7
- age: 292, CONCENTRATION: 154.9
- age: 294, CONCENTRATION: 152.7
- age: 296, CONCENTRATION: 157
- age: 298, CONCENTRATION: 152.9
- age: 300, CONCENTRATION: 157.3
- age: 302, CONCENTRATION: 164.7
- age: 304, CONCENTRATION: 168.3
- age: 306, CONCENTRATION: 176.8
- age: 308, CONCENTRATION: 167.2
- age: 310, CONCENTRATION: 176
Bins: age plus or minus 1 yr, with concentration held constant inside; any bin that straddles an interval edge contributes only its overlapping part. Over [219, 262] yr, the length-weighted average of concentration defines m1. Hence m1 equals 171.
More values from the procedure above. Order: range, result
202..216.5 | 190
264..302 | 164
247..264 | 165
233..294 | 167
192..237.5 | 183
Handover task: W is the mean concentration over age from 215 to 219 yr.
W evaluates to 191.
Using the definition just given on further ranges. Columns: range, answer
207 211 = 192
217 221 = 185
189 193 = 163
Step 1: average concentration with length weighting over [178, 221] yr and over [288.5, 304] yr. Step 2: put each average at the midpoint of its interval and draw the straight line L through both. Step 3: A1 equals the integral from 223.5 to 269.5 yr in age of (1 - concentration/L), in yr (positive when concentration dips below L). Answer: -2.87 yr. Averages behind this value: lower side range 163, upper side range 157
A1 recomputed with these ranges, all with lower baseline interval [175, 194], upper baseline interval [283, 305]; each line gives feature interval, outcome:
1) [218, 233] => -4.35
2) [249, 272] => -2.67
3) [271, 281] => -0.95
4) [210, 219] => -3.78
